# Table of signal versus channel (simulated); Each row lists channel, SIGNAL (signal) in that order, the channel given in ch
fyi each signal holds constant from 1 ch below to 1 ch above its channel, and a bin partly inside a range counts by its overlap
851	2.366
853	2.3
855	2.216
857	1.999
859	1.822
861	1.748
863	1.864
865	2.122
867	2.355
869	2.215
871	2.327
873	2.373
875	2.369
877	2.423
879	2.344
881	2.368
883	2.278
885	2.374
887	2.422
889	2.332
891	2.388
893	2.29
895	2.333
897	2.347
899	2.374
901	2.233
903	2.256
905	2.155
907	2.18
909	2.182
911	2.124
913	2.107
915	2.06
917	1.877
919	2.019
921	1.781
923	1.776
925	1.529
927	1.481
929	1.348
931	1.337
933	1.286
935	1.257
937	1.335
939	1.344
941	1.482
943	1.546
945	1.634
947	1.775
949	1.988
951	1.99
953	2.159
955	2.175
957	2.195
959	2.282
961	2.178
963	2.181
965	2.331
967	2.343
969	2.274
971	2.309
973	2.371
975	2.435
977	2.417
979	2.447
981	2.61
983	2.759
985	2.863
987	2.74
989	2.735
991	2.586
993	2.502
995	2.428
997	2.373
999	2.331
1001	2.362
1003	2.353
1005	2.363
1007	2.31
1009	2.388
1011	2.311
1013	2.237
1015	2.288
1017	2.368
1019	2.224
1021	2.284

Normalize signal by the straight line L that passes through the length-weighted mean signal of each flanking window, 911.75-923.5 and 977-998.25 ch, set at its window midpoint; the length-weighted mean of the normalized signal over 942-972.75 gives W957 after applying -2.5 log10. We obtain 0.11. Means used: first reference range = 1.95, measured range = 2.1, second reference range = 2.59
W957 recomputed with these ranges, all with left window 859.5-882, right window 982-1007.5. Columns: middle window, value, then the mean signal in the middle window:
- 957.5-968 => 0.08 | 2.26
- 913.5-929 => 0.30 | 1.77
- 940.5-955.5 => 0.29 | 1.84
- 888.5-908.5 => 0.00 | 2.29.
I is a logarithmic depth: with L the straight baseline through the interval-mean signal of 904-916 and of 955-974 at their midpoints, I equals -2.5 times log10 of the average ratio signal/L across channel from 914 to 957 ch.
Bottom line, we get 0.287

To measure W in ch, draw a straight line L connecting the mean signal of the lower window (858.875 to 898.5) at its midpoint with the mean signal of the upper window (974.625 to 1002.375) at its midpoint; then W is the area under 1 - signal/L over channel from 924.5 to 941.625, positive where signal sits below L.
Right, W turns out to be 7.4 ch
